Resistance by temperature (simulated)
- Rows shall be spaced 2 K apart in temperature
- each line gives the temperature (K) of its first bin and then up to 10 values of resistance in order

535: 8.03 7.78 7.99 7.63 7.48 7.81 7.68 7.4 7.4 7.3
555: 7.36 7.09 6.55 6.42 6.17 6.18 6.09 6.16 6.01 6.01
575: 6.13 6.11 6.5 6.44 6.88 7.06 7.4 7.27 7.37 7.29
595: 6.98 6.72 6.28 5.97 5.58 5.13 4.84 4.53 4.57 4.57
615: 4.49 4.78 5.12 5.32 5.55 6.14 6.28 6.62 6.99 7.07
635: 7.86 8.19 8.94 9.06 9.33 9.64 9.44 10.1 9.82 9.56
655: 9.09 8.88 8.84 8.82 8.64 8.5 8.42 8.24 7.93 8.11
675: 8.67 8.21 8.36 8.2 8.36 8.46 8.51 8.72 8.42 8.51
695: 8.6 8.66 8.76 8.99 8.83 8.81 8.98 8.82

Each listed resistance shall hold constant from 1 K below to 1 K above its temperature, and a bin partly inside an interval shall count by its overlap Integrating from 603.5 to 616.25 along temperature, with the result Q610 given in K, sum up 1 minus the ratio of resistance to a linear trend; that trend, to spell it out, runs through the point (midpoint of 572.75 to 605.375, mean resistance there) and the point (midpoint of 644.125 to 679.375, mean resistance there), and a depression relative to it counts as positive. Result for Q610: 4.4 K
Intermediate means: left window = 6.58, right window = 8.85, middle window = 4.73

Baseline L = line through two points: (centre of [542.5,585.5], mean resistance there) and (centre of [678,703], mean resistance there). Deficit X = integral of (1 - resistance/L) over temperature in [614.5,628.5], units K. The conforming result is 3.9 K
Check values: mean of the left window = 6.73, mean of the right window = 8.56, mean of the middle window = 5.46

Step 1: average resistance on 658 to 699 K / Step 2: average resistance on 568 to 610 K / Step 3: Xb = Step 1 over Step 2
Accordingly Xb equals 1.3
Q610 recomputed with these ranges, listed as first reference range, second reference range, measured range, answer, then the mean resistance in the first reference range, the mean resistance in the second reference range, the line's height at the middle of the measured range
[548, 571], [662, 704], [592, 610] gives 3.4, 6.71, 8.48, 7.3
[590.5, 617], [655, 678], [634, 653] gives -4.3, 5.65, 8.5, 7.46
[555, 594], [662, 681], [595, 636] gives 8.9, 6.61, 8.33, 7.34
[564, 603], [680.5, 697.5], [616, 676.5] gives -2.1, 6.55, 8.5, 7.71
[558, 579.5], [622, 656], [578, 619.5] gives 5.9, 6.21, 8.22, 7.06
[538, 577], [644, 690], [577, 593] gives 0.9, 6.87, 8.76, 7.34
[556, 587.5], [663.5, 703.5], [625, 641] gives 0.2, 6.43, 8.47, 7.55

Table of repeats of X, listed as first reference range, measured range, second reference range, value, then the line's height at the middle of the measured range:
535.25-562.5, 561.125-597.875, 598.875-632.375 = -0.8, 6.49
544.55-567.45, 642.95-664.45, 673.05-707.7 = -3.0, 8.13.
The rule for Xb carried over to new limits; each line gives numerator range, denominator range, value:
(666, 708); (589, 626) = 1.50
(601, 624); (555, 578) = 0.79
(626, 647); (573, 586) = 1.24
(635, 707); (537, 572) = 1.25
